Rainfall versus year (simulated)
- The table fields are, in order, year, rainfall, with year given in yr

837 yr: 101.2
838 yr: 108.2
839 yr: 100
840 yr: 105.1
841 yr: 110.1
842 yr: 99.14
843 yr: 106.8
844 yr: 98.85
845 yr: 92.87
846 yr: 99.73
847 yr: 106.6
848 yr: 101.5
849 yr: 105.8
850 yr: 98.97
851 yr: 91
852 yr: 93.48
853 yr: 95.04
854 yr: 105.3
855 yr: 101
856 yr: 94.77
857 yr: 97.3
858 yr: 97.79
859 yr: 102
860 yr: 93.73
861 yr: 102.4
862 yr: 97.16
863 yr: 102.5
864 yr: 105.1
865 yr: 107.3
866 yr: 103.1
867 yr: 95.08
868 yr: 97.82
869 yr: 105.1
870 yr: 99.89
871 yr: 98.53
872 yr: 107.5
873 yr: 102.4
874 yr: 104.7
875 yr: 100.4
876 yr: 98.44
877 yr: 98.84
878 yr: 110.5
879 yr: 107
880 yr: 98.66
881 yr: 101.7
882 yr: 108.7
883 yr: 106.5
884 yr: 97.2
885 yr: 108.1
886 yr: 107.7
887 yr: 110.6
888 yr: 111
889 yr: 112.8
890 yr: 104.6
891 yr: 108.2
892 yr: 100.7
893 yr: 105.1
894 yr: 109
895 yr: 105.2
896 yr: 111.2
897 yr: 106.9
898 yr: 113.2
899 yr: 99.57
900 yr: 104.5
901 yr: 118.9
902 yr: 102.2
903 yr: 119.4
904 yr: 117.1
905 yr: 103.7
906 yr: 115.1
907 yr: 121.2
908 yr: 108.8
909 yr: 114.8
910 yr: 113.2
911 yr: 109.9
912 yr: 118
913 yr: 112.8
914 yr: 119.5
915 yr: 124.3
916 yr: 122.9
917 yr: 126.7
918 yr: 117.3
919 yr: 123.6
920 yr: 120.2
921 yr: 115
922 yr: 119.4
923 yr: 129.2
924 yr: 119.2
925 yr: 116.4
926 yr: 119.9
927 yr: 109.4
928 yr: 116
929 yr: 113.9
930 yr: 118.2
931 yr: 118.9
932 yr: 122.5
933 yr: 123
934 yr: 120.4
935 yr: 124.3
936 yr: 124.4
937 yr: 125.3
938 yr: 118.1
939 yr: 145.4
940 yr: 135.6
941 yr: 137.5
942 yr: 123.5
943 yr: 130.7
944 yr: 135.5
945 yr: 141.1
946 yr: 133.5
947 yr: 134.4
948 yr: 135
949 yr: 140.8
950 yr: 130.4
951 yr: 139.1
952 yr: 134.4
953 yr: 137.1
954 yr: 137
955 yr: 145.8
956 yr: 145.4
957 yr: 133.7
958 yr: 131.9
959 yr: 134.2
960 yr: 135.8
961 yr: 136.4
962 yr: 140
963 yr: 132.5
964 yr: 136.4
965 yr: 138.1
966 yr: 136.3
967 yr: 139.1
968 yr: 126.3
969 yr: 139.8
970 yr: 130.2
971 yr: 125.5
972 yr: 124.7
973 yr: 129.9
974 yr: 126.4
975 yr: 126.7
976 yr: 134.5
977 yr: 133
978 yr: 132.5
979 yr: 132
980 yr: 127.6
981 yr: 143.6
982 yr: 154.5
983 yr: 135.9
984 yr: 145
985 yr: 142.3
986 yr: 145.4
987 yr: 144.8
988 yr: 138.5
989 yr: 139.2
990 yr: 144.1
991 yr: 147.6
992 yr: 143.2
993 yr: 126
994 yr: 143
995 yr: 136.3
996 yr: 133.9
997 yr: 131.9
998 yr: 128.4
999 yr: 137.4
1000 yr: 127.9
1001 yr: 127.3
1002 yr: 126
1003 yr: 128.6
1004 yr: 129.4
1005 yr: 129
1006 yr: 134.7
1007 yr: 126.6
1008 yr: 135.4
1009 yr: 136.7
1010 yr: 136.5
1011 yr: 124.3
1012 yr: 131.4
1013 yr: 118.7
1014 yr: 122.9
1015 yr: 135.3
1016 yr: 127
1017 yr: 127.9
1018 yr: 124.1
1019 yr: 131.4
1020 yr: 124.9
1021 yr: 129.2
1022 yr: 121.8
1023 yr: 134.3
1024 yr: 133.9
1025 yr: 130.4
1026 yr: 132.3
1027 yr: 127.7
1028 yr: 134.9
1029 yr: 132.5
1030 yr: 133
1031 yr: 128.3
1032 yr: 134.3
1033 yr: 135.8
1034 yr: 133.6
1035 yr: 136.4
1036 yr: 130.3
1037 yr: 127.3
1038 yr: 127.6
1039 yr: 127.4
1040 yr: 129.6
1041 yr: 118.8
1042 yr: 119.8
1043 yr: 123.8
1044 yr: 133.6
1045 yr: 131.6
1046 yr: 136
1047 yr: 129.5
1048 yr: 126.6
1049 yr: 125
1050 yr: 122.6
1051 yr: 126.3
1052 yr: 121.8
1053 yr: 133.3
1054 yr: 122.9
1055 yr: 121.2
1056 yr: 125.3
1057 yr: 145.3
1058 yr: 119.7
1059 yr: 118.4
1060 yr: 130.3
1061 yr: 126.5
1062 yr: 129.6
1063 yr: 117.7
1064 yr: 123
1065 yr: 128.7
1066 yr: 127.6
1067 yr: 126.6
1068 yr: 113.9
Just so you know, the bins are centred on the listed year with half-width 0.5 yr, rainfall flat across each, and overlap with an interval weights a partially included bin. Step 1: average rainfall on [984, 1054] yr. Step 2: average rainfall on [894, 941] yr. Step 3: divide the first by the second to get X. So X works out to 1.12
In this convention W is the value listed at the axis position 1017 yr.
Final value 127.9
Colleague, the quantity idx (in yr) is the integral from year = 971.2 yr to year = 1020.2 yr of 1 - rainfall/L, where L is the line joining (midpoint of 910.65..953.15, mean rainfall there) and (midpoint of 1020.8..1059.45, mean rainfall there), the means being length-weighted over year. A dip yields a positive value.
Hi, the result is -2.3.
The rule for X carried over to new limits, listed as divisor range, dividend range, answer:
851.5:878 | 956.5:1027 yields 1.33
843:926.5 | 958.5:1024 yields 1.24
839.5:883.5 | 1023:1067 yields 1.27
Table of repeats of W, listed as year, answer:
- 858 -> 97.79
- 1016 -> 127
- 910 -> 113.2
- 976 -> 134.5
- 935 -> 124.3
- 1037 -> 127.3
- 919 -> 123.6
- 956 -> 145.4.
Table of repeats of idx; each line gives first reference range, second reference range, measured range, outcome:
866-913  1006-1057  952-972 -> -2.9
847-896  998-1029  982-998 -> -1.9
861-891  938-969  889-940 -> 1.6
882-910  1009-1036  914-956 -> -4.1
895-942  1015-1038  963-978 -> -1.0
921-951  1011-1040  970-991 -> -1.4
